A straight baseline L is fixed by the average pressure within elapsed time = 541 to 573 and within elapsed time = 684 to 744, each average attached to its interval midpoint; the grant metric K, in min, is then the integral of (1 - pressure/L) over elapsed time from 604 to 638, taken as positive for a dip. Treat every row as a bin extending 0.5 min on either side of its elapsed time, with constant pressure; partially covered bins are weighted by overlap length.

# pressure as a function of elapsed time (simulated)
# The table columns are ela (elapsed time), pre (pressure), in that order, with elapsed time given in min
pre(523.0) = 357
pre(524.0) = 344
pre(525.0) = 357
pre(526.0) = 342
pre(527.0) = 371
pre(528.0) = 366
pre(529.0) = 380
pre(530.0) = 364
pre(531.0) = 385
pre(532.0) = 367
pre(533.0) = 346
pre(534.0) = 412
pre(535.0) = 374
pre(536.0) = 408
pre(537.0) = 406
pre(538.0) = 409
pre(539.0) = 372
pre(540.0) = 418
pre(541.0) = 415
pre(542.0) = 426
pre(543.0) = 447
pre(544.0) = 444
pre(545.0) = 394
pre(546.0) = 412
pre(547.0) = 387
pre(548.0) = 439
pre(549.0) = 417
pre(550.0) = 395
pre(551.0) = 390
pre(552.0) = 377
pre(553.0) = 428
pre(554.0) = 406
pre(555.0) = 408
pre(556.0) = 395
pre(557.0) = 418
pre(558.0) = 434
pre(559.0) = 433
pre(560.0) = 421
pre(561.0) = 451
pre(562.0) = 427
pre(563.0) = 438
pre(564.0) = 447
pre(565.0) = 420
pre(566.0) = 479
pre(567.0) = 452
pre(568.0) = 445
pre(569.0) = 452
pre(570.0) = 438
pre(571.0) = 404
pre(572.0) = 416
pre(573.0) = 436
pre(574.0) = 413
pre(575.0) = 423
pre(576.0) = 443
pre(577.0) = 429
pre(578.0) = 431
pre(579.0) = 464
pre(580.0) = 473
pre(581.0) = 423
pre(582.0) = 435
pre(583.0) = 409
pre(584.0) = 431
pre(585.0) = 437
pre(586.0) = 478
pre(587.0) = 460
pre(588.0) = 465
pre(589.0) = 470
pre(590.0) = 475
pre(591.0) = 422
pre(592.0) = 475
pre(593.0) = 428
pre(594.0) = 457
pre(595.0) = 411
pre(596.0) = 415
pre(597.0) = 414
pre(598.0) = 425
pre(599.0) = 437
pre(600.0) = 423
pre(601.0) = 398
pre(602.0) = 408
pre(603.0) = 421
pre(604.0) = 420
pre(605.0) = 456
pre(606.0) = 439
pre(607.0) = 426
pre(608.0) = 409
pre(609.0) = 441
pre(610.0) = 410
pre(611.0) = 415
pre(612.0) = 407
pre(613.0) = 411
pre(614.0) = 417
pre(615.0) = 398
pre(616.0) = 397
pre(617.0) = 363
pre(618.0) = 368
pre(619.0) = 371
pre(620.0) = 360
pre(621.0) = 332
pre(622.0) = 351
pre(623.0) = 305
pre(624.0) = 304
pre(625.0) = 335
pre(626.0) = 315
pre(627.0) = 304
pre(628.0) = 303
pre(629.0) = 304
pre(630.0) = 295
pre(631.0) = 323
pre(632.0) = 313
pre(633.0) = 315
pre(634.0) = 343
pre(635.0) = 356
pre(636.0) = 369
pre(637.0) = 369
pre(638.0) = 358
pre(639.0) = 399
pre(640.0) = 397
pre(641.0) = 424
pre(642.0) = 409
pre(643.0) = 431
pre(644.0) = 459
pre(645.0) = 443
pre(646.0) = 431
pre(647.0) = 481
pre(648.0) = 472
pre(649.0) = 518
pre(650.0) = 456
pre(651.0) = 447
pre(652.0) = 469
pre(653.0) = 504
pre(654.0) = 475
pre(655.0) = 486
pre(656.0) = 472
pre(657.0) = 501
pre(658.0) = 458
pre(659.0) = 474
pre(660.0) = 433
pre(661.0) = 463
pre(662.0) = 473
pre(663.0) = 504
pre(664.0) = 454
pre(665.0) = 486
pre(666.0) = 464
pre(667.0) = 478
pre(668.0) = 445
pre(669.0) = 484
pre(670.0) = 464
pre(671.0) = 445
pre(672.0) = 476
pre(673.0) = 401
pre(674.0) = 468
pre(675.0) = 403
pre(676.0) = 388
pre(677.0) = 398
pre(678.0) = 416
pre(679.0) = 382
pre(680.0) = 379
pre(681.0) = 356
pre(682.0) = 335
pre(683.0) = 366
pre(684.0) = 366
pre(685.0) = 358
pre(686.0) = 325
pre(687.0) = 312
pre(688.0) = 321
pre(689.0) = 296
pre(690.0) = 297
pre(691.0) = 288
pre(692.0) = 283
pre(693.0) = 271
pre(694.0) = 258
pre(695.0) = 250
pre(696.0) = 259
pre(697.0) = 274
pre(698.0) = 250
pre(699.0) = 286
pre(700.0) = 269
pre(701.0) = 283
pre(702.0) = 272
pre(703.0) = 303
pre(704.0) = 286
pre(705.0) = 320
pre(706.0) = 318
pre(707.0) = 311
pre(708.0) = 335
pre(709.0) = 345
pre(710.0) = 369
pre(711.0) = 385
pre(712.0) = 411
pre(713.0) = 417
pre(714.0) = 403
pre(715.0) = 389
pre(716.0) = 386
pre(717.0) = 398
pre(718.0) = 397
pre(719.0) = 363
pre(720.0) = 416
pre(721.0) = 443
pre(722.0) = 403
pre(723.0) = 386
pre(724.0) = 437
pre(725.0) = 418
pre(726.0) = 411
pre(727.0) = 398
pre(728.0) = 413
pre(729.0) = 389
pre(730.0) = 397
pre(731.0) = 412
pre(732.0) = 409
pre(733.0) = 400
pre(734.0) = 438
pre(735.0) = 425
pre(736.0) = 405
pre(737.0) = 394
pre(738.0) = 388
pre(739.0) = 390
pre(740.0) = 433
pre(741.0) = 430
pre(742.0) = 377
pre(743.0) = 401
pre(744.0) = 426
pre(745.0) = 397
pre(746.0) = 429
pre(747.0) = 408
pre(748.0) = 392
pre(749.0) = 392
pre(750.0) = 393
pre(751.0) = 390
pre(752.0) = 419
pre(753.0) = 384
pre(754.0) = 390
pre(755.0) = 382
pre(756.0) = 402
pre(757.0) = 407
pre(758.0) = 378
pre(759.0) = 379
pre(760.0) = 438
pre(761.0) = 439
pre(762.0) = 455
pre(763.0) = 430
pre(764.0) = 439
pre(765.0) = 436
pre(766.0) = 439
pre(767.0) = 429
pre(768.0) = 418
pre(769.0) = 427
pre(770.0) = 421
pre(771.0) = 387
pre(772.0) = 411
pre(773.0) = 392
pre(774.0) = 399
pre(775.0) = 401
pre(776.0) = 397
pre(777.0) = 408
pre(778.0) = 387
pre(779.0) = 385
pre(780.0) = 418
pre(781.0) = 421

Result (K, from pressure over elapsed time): 2.8 min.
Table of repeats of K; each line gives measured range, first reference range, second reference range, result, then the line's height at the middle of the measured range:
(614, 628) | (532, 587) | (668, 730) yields 1.7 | 395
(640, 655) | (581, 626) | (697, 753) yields -2.2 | 400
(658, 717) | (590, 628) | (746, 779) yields 4.9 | 403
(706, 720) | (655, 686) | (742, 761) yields 1.3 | 416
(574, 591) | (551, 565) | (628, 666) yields -0.9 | 422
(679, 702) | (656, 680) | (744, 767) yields 7.1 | 439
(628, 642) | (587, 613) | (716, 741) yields 2.4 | 424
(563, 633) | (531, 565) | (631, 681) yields 2.1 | 421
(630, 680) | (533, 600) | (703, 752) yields -3.0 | 408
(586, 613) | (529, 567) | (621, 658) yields -2.0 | 402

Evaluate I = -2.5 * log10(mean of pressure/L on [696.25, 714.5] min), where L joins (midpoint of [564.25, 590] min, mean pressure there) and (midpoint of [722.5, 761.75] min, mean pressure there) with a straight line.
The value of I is 0.27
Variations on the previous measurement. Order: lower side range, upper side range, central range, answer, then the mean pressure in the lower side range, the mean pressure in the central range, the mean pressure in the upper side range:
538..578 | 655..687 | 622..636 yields 0.31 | 423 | 320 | 429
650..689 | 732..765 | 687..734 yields 0.19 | 428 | 349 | 408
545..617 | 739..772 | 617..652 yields 0.12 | 428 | 376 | 411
